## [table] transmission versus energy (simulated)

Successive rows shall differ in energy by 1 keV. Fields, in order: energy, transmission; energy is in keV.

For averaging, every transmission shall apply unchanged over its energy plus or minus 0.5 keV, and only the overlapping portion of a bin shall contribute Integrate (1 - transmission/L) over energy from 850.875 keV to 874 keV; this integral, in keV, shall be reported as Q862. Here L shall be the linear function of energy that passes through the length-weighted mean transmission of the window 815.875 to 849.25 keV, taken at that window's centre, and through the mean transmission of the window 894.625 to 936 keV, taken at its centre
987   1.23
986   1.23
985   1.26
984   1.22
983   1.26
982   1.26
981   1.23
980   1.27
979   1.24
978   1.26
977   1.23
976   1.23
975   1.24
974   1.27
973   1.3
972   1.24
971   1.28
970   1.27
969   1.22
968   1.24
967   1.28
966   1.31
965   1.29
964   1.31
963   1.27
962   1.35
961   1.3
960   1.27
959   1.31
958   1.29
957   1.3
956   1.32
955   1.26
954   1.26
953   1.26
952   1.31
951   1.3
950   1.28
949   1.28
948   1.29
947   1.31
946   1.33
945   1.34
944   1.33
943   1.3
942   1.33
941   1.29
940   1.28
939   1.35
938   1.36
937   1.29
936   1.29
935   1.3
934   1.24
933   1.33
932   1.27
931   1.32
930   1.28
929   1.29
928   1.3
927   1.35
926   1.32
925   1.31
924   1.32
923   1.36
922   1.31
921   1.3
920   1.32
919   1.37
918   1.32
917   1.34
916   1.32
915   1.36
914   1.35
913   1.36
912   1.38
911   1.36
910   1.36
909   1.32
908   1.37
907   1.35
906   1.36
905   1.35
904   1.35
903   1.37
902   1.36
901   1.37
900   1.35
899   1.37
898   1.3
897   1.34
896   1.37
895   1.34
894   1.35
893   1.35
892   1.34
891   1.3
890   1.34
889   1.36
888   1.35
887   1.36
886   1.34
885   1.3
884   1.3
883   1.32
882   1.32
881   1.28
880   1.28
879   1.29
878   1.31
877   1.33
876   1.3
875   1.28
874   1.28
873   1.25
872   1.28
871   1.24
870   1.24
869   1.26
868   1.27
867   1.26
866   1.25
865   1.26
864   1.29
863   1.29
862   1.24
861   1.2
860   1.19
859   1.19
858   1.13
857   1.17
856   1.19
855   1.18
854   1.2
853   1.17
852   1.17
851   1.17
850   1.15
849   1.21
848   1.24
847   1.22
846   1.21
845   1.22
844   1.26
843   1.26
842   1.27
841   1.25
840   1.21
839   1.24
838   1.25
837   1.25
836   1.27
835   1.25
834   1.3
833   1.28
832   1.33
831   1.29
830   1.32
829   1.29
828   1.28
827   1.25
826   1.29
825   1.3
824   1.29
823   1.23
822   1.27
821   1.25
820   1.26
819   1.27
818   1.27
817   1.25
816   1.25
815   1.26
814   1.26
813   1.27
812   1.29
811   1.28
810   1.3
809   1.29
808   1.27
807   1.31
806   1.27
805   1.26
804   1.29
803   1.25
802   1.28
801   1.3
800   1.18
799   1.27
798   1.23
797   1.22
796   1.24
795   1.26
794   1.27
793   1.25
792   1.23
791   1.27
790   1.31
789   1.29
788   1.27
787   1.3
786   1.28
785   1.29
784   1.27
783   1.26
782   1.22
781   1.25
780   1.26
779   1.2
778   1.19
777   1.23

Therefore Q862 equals 1.2 keV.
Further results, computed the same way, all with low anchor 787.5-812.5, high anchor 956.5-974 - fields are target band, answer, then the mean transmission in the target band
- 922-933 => -0.3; 1.31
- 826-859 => 1.0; 1.23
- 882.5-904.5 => -1.1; 1.34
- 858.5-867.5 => 0.2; 1.24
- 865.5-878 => 0.0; 1.27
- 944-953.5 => -0.1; 1.3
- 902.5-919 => -0.9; 1.35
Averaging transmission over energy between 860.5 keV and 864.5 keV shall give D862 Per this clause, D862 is 1.25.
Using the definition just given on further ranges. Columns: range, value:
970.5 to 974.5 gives 1.27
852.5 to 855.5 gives 1.18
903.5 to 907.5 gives 1.35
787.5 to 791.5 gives 1.29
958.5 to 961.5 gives 1.29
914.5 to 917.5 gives 1.34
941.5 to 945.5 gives 1.32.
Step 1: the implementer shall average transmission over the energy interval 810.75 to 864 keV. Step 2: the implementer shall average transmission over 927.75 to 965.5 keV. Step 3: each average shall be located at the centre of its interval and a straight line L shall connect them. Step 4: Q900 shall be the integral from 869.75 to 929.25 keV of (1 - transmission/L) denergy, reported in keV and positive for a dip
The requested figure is -2.5 keV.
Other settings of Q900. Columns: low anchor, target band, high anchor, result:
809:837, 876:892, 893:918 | 0.2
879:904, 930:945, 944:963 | 0.0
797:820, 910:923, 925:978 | -0.6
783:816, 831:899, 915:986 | 0.7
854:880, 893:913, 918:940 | -1.1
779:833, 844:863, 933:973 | 1.2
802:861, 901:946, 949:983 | -2.2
